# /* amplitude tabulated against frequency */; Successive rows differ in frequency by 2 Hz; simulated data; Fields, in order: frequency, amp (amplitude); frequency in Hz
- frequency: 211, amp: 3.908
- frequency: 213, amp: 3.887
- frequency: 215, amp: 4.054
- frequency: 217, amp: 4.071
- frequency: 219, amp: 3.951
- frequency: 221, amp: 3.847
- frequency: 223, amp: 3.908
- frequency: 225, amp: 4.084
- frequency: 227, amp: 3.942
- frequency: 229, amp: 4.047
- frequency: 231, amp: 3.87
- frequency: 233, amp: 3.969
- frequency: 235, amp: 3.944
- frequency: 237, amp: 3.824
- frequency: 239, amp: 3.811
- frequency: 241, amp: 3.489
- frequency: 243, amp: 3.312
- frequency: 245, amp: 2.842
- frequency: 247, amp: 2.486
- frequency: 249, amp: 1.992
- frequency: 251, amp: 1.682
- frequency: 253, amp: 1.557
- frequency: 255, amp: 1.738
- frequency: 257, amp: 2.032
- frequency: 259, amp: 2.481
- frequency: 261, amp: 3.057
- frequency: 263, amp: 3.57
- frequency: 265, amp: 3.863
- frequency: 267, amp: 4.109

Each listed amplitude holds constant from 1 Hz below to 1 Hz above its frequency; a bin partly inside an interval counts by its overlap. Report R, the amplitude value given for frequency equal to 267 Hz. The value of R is 4.109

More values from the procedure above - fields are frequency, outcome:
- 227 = 3.942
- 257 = 2.032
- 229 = 4.047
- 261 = 3.057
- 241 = 3.489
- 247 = 2.486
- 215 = 4.054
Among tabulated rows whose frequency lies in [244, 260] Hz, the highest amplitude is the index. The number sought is 2.842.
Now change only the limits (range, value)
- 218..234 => 4.084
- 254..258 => 2.032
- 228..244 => 4.047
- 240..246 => 3.489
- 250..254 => 1.682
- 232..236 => 3.969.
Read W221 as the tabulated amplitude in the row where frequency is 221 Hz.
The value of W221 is 3.847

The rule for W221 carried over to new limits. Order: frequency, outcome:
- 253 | 1.557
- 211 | 3.908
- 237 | 3.824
